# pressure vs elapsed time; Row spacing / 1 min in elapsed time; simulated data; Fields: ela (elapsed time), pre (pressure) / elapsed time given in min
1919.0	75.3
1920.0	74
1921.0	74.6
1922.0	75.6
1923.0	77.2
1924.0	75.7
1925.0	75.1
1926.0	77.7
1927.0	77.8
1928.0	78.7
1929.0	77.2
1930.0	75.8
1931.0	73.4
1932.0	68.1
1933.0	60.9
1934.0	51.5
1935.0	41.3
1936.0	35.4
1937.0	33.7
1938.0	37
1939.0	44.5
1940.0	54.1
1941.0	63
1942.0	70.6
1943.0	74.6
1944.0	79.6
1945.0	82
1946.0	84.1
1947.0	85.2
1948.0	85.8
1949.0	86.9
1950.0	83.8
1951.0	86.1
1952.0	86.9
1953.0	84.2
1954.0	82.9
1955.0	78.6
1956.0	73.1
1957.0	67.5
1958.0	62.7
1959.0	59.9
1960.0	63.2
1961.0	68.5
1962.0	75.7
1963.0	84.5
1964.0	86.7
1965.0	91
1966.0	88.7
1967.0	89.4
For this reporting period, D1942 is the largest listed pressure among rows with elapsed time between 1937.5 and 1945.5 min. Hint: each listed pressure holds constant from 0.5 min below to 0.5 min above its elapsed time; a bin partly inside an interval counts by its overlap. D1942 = 82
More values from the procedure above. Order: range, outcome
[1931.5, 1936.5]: 68.1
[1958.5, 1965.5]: 91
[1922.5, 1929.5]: 78.7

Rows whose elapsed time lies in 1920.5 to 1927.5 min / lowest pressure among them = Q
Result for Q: 74.6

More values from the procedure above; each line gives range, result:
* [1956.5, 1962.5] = 59.9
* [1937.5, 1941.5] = 37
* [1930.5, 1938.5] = 33.7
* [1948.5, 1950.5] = 83.8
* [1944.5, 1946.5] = 82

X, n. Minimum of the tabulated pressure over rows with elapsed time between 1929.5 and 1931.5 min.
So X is 73.4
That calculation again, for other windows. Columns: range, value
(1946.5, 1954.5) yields 82.9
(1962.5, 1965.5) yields 84.5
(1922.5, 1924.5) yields 75.7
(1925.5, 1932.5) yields 68.1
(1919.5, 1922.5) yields 74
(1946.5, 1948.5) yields 85.2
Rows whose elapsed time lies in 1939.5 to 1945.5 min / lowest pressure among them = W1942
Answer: 54.1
